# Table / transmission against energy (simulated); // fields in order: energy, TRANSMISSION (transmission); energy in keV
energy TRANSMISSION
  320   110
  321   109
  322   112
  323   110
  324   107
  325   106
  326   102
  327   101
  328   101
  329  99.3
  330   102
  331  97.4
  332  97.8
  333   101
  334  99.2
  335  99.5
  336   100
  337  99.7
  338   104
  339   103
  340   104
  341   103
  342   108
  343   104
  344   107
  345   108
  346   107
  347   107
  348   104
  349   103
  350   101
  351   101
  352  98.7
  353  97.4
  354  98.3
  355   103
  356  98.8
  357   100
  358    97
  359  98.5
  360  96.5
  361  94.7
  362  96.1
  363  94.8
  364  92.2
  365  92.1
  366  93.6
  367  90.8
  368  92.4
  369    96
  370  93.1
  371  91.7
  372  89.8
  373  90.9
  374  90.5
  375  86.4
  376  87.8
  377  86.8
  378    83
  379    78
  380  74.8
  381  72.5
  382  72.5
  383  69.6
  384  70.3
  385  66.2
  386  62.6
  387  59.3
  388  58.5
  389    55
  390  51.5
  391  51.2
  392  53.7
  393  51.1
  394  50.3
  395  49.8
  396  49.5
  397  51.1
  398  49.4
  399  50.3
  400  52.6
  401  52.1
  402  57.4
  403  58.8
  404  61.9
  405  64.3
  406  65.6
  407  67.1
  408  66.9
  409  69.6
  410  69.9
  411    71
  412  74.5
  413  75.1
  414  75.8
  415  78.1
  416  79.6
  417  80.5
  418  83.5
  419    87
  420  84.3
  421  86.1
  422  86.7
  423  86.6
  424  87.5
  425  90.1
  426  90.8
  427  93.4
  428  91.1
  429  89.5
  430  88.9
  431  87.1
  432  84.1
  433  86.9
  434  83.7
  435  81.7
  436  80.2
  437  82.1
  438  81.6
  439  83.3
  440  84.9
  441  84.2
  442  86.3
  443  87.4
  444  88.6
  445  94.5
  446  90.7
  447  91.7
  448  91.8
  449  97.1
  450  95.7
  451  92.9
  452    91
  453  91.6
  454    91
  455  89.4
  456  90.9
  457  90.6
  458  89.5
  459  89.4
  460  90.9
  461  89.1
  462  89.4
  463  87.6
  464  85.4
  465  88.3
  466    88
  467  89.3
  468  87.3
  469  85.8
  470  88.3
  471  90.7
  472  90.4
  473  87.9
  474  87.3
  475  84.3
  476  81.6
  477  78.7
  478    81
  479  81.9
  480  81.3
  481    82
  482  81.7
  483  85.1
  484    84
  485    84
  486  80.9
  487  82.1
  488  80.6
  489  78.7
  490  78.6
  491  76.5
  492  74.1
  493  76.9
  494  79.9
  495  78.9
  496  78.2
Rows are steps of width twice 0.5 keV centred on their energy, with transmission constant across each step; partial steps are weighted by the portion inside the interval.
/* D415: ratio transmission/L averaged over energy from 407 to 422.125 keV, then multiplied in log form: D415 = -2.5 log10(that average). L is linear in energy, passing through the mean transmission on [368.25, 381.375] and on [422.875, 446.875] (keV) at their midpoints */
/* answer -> 0.13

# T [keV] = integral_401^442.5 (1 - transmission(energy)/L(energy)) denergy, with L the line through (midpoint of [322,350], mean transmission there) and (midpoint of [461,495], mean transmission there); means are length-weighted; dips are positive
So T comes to 5.4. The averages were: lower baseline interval 103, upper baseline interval 83.6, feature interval 79.4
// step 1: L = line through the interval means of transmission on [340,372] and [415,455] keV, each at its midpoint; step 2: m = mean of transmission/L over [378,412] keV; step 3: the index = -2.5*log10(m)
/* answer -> 0.46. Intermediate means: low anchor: 98.9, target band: 61.3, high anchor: 87.5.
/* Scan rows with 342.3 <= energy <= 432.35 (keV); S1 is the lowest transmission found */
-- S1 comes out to 49.4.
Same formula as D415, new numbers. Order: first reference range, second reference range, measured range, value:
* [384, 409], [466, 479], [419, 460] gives -0.20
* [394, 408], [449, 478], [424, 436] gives -0.22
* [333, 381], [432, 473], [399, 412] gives 0.41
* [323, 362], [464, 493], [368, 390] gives 0.24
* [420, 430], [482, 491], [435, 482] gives -0.03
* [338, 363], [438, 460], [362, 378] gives 0.09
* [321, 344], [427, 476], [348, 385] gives 0.09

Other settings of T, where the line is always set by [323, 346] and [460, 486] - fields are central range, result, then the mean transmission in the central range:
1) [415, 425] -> 0.8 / 84.6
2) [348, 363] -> 0.2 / 98.9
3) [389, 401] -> 5.6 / 51.2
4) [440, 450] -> -0.1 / 90.3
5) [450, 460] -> -0.4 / 91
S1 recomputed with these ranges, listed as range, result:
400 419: 52.1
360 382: 72.5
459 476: 81.6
